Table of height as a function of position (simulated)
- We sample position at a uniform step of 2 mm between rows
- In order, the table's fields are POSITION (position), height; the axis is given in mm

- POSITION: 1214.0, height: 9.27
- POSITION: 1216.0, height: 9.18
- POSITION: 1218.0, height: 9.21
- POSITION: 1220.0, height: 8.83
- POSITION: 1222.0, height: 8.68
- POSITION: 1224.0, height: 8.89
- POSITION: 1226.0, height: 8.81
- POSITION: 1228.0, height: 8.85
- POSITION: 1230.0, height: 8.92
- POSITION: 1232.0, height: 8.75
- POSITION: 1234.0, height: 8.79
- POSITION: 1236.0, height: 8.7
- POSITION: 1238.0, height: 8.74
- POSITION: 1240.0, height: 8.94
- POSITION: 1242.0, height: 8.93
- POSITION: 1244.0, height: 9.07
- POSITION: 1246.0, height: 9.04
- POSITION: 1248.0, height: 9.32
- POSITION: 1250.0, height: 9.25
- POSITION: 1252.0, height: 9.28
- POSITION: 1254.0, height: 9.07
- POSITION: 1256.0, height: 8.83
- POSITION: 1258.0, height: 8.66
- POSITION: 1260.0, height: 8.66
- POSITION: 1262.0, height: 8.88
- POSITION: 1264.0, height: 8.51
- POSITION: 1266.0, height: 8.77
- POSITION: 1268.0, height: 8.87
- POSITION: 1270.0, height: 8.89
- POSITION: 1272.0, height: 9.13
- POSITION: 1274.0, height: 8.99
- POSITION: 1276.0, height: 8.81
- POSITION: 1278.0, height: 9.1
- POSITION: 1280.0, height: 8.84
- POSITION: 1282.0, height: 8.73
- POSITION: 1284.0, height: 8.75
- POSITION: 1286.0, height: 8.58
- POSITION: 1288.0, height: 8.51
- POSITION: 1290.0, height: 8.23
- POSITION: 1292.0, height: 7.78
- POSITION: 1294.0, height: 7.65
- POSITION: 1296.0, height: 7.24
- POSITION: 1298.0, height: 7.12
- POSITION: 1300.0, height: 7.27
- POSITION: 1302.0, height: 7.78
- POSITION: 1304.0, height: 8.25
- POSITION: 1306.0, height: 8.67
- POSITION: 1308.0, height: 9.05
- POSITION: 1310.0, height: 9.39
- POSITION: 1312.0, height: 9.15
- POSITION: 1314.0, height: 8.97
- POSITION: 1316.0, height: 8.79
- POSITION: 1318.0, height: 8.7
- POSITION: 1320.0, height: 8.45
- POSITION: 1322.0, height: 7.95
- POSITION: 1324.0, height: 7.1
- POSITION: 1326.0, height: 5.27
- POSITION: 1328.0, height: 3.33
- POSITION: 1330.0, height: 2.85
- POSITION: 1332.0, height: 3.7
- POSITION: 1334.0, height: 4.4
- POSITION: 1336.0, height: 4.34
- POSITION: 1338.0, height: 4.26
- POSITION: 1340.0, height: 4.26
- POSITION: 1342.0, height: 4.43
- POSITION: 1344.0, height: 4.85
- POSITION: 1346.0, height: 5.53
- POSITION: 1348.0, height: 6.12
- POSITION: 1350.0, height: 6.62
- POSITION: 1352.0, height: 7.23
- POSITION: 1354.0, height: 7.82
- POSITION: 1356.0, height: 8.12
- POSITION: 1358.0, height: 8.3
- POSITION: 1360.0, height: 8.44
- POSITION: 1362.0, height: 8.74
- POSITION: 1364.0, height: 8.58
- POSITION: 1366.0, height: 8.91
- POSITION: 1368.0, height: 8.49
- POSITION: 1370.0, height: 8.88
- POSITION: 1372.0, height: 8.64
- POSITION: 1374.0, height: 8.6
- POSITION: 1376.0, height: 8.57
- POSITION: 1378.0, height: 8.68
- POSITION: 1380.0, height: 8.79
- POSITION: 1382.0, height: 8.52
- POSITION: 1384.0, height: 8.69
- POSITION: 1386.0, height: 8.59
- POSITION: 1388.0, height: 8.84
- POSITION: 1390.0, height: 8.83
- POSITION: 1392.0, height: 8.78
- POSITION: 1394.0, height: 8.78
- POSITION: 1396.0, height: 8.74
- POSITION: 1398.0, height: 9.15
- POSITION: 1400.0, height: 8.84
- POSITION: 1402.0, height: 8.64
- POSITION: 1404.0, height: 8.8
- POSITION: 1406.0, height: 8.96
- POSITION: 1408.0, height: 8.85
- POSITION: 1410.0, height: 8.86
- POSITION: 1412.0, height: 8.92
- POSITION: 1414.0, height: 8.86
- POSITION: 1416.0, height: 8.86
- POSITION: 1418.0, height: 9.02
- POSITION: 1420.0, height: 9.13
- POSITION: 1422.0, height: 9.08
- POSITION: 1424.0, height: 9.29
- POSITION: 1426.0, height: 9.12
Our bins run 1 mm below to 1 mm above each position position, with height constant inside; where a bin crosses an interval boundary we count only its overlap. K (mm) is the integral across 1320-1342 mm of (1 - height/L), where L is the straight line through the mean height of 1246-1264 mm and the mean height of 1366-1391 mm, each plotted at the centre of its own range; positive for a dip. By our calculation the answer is 9.7 mm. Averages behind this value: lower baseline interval 8.97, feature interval 4.9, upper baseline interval 8.69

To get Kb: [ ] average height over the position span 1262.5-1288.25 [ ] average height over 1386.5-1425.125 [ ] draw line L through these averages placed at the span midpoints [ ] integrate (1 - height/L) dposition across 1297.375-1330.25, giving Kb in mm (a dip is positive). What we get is 4.4 mm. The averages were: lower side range 8.82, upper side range 8.9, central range 7.65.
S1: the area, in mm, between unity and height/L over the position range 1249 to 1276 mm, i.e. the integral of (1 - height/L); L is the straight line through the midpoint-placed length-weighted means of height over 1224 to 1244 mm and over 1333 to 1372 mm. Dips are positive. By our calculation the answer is -1.79 mm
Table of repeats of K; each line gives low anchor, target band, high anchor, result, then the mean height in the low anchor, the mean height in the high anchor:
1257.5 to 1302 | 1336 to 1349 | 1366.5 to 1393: 5.6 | 8.44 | 8.69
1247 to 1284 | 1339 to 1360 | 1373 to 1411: 5.7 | 8.92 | 8.76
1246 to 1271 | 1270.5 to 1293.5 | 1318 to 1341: -2.9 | 8.92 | 5.24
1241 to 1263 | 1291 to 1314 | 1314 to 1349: -4.5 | 9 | 5.65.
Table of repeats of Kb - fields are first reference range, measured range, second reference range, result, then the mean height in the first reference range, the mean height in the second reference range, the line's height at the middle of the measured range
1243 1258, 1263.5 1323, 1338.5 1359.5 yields -4.7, 9.09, 6.33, 7.89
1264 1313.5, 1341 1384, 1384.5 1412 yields 4.6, 8.49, 8.82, 8.71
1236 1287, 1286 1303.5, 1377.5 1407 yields 2.2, 8.9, 8.78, 8.87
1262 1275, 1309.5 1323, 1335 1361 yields -2.8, 8.86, 6.18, 7.25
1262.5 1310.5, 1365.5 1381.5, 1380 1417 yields 0.1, 8.45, 8.81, 8.73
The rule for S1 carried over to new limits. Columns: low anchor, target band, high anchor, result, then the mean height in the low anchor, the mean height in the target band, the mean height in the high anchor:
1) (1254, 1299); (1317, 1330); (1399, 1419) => 3.2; 8.54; 6.5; 8.86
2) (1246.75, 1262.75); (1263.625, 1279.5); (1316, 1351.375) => -1.2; 9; 8.9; 5.54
